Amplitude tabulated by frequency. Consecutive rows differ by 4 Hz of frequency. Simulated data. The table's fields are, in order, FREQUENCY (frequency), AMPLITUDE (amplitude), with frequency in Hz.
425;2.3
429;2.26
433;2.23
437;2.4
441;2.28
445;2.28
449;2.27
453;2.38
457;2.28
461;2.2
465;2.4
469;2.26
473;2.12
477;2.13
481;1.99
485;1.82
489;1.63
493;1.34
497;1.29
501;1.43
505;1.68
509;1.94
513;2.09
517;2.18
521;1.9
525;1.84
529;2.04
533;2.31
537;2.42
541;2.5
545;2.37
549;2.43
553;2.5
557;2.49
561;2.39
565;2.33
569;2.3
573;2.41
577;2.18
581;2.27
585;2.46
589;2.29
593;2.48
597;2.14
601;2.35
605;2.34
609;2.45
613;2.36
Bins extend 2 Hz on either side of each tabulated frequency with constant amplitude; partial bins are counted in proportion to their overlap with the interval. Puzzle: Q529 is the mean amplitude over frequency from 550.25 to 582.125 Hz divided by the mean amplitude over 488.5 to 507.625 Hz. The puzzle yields 1.60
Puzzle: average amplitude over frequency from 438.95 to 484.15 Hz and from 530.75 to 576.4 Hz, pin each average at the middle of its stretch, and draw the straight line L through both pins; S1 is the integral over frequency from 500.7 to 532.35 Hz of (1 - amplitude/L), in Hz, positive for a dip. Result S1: 5.4 Hz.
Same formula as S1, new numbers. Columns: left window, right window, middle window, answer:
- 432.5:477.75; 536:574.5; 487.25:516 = 8.51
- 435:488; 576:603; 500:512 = 2.70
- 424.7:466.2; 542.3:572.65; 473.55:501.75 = 7.73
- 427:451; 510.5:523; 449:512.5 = 6.63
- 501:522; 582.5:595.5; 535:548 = -2.06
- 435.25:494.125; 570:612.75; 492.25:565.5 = 5.07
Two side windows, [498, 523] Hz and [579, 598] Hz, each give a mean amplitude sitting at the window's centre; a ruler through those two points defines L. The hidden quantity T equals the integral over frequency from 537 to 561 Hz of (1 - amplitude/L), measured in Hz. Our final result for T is -4.1 Hz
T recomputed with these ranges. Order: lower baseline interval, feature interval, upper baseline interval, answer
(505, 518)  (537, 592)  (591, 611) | -4.38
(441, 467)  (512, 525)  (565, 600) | 1.62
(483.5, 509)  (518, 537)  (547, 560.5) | -0.18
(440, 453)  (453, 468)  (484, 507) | -1.69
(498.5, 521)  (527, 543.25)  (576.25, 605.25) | -2.57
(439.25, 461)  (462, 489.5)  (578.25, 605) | 2.61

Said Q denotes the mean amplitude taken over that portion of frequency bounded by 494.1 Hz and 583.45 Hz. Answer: 2.14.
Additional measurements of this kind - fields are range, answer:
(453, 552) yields 2.04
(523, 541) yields 2.19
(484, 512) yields 1.6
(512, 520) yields 2.11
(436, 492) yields 2.16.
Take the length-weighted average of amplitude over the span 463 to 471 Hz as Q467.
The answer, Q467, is 2.33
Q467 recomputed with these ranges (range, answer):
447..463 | 2.28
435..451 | 2.31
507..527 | 1.99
